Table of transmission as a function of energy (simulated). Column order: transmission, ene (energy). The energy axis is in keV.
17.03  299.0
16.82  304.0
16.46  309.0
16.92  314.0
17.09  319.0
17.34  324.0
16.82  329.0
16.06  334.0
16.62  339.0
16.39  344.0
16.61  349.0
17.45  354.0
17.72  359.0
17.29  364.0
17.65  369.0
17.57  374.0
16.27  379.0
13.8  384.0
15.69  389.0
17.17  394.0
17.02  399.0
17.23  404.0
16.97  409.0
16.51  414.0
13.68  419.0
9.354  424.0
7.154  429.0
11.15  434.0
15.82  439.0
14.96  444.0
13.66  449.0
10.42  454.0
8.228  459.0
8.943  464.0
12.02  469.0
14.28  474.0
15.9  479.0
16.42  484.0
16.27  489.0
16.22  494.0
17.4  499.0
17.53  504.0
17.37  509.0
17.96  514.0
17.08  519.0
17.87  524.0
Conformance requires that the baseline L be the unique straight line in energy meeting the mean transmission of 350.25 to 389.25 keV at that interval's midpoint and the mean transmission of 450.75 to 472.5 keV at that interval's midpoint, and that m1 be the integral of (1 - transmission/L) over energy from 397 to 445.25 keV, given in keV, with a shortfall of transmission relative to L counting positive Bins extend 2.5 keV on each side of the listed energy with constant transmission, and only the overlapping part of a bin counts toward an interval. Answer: -2.9 keV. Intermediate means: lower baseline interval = 16.7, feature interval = 13.9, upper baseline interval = 10.2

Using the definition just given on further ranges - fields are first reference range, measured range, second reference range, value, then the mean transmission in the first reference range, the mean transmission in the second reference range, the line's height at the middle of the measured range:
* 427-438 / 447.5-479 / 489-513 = 4.11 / 10.2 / 17.1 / 13.3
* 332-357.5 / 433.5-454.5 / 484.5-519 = 4.06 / 16.7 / 17.1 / 16.9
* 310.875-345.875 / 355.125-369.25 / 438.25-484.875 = -1.59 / 16.7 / 12.8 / 15.8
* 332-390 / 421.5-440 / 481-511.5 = 6.93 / 16.6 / 16.9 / 16.7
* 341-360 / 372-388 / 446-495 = 0.24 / 17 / 13.2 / 16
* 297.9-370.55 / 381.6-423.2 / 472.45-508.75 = 2.41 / 16.9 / 16.4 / 16.7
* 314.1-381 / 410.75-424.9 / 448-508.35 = 1.48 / 17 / 14.1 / 15.4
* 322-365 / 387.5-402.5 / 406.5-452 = -2.09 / 16.9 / 13.2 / 14.7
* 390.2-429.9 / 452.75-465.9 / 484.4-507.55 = 5.64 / 14.7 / 16.8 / 15.9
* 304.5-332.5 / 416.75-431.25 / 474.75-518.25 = 5.84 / 16.9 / 16.8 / 16.8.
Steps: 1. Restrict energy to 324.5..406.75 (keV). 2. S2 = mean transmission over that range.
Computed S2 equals 16.7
